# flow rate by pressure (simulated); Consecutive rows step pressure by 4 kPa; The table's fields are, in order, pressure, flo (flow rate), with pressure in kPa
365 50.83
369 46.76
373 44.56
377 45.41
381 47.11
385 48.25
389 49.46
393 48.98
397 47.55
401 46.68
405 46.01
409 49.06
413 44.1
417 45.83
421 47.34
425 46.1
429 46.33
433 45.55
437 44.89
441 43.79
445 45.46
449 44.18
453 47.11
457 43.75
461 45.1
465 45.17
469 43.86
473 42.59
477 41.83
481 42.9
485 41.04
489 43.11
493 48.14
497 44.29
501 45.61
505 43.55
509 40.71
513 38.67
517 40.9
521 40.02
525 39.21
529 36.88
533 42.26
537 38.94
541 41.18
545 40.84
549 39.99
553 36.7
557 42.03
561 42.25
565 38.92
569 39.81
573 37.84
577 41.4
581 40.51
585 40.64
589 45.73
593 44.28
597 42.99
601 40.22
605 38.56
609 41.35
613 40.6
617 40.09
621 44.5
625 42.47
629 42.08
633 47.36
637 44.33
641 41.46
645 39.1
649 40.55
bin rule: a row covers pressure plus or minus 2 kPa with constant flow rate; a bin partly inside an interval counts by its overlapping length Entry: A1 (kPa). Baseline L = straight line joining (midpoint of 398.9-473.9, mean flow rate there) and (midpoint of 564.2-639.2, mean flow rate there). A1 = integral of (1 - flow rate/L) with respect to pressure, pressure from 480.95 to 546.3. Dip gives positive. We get 3.2 kPa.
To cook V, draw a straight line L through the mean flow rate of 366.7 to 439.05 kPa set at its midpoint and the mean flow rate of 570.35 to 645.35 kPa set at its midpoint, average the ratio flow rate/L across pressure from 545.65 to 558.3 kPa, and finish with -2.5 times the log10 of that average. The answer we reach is 0.096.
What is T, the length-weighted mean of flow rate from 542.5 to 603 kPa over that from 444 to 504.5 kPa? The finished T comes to 0.9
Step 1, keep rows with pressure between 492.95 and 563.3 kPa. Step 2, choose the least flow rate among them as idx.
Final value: 36.7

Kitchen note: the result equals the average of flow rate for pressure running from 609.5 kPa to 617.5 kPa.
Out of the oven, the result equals 40.6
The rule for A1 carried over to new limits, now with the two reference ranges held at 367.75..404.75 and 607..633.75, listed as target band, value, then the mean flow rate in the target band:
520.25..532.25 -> 1.46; 38.9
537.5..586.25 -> 3.87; 40.1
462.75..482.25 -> 0.90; 43.3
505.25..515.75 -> 0.99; 40.4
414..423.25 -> 0.04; 46.3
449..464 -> 0.19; 45.2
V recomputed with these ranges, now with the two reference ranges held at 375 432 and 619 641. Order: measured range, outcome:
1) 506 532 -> 0.147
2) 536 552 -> 0.127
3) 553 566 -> 0.110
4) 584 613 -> 0.061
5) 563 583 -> 0.128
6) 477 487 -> 0.098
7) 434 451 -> 0.043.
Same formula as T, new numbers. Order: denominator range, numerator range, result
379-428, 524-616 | 0.86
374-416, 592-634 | 0.89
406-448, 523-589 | 0.88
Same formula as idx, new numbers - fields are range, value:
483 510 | 40.71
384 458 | 43.75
